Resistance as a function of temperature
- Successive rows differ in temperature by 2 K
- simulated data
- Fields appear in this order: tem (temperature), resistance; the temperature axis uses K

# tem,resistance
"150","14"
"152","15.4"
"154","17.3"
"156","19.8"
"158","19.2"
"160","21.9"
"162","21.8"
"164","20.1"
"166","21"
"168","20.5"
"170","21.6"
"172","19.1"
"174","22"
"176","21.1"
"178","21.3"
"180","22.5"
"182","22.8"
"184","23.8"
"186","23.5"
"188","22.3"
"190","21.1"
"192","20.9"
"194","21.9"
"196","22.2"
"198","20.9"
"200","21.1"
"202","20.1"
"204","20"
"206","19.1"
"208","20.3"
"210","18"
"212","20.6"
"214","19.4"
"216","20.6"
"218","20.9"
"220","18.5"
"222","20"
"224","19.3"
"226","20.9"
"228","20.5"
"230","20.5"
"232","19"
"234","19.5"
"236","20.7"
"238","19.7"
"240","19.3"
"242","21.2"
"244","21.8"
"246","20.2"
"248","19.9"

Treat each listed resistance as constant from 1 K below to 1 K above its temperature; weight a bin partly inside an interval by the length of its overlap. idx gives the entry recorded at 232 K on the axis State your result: 19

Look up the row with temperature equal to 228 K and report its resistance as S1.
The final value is 20.5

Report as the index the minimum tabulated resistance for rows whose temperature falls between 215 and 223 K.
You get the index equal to 18.5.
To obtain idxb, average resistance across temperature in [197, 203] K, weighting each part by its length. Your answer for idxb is 20.7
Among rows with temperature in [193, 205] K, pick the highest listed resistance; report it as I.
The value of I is 22.2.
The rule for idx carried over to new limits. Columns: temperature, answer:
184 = 23.8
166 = 21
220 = 18.5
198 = 20.9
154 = 17.3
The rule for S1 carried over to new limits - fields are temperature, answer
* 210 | 18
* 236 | 20.7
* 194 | 21.9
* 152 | 15.4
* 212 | 20.6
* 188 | 22.3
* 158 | 19.2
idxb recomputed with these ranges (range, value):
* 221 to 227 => 20.1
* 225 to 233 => 20.2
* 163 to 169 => 20.5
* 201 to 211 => 19.5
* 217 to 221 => 19.7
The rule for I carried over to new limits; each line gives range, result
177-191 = 23.8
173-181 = 22.5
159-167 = 21.9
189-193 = 21.1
